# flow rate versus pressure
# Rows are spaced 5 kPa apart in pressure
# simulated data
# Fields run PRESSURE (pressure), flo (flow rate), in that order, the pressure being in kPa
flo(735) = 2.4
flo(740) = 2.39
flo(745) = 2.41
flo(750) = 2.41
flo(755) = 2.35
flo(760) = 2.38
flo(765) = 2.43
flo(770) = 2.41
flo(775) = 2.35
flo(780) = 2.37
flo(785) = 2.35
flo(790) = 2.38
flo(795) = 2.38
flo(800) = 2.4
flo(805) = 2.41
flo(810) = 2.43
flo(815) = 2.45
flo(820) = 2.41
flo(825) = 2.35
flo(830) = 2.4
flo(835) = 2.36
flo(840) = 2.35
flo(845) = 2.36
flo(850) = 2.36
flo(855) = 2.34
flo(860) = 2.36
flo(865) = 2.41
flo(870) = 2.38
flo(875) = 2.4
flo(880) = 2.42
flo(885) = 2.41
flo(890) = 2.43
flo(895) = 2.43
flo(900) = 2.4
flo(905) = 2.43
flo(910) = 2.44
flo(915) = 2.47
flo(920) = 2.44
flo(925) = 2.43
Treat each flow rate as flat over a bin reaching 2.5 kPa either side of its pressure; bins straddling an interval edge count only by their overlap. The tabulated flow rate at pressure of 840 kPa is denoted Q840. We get 2.35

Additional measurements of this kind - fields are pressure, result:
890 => 2.43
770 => 2.41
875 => 2.4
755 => 2.35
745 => 2.41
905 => 2.43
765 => 2.43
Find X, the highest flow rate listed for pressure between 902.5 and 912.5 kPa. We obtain 2.44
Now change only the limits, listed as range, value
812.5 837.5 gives 2.45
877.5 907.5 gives 2.43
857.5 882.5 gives 2.42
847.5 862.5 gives 2.36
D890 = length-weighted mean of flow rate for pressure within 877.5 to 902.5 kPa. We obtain 2.42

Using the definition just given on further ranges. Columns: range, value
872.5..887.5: 2.41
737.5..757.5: 2.39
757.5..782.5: 2.39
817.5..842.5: 2.37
